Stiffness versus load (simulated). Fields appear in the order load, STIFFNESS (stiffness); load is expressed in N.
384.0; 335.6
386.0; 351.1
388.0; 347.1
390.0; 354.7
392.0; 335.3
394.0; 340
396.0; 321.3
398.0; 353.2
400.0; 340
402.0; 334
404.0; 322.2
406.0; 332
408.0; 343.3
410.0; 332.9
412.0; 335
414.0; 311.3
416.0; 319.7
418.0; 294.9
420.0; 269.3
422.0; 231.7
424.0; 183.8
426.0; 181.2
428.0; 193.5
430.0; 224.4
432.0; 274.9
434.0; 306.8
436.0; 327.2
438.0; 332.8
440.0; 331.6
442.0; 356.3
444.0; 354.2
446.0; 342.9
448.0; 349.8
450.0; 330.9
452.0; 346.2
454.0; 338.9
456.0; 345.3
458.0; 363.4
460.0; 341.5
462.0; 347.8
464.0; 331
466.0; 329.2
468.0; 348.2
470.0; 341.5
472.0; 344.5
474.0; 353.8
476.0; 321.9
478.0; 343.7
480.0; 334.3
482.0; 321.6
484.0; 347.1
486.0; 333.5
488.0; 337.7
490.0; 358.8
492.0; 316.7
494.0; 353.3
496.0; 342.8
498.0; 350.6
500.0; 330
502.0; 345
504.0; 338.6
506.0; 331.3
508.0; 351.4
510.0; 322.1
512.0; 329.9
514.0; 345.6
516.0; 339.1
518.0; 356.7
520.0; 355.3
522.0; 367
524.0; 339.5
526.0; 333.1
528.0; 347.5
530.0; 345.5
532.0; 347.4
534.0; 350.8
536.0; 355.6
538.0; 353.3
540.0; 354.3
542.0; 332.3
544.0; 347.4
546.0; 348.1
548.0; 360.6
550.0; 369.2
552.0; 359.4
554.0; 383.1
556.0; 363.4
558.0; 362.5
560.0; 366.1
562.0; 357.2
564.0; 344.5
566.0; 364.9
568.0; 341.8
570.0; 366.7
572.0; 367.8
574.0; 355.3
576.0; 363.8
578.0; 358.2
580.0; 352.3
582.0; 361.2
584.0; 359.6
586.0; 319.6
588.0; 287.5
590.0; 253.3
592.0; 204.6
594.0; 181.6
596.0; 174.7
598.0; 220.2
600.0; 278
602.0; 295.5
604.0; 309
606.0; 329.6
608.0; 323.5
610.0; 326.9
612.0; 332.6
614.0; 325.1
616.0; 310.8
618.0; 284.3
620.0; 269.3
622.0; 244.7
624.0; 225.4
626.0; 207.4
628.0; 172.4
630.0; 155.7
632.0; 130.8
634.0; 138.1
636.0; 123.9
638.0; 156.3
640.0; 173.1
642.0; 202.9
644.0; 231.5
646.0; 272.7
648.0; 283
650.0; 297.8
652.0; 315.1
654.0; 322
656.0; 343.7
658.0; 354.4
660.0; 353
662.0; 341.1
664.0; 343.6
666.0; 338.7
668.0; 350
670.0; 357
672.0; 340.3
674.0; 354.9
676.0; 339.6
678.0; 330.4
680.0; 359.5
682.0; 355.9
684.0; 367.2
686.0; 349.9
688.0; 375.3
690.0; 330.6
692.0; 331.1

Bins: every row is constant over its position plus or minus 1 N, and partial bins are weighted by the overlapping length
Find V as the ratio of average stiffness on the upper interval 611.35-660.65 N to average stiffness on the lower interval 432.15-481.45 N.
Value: 0.7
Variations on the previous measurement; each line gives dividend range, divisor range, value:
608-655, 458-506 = 0.71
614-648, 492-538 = 0.62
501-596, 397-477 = 1.07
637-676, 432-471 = 0.89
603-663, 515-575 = 0.74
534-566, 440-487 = 1.04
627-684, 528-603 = 0.85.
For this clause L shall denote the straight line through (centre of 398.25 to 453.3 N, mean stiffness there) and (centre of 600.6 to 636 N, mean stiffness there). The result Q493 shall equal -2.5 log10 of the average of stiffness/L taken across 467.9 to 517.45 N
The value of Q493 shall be -0.18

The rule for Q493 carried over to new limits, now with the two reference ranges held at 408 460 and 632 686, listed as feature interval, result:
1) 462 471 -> -0.12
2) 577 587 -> -0.17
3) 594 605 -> 0.20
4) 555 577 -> -0.20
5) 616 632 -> 0.31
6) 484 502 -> -0.13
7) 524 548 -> -0.16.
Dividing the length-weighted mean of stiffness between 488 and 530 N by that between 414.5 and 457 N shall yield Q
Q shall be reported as 1.15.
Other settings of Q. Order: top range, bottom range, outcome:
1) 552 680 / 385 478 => 0.93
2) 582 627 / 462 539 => 0.81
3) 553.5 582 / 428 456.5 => 1.12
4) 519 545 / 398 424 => 1.12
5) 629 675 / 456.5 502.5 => 0.80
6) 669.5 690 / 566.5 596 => 1.12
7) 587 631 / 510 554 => 0.74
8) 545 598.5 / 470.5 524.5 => 0.96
